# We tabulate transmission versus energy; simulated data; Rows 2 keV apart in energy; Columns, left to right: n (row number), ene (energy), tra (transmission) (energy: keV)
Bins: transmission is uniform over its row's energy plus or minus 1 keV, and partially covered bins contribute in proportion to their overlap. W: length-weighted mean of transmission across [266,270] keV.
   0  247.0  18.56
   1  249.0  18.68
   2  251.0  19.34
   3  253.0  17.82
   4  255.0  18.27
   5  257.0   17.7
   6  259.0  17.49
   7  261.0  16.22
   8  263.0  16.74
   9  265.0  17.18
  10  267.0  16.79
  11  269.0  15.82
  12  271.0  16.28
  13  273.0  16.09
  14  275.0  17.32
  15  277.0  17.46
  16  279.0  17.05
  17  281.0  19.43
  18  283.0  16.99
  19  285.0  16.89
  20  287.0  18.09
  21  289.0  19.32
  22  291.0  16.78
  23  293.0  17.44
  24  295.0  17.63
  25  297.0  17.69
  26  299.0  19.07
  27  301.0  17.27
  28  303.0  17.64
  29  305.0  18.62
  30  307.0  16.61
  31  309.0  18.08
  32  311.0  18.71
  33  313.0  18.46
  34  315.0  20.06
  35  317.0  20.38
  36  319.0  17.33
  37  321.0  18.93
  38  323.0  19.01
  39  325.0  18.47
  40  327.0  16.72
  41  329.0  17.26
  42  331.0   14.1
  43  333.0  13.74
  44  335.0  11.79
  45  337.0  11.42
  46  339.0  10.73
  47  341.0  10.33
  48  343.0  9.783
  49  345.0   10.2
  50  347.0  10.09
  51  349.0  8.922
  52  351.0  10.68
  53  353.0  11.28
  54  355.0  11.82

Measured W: 16.3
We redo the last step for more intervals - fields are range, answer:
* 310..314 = 18.6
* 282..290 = 17.8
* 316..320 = 18.9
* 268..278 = 16.6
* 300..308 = 17.5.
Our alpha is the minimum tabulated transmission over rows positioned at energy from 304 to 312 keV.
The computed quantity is 16.61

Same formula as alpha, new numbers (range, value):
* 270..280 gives 16.09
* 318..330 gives 16.72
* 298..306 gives 17.27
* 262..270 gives 15.82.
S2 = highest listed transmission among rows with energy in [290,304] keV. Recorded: 19.07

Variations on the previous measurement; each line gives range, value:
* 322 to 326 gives 19.01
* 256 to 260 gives 17.7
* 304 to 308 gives 18.62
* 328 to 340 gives 17.26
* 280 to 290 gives 19.43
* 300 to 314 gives 18.71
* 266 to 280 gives 17.46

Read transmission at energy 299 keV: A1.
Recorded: 19.07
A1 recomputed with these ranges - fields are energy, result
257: 17.7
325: 18.47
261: 16.22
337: 11.42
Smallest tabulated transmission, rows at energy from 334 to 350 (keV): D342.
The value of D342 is 8.922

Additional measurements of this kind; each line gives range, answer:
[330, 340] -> 10.73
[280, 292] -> 16.78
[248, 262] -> 16.22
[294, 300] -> 17.63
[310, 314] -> 18.46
